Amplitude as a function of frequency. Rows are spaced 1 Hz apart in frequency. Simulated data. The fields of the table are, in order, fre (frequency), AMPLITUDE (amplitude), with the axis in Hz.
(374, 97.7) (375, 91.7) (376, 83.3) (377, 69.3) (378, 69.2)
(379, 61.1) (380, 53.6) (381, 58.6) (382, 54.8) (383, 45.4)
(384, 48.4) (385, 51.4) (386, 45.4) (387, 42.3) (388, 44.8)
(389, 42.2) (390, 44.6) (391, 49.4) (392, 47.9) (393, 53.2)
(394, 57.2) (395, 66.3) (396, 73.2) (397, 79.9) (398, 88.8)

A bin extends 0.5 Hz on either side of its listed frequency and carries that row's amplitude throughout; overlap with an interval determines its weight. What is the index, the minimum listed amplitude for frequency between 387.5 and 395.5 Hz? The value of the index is 42.2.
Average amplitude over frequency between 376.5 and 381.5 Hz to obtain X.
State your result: 62.4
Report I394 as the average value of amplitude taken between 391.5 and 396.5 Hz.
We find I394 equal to 59.6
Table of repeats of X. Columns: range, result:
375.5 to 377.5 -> 76.3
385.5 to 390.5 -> 43.9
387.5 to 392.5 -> 45.8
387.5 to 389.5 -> 43.5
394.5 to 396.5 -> 69.8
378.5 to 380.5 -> 57.4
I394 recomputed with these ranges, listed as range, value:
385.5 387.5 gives 43.8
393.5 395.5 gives 61.8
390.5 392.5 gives 48.6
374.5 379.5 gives 74.9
